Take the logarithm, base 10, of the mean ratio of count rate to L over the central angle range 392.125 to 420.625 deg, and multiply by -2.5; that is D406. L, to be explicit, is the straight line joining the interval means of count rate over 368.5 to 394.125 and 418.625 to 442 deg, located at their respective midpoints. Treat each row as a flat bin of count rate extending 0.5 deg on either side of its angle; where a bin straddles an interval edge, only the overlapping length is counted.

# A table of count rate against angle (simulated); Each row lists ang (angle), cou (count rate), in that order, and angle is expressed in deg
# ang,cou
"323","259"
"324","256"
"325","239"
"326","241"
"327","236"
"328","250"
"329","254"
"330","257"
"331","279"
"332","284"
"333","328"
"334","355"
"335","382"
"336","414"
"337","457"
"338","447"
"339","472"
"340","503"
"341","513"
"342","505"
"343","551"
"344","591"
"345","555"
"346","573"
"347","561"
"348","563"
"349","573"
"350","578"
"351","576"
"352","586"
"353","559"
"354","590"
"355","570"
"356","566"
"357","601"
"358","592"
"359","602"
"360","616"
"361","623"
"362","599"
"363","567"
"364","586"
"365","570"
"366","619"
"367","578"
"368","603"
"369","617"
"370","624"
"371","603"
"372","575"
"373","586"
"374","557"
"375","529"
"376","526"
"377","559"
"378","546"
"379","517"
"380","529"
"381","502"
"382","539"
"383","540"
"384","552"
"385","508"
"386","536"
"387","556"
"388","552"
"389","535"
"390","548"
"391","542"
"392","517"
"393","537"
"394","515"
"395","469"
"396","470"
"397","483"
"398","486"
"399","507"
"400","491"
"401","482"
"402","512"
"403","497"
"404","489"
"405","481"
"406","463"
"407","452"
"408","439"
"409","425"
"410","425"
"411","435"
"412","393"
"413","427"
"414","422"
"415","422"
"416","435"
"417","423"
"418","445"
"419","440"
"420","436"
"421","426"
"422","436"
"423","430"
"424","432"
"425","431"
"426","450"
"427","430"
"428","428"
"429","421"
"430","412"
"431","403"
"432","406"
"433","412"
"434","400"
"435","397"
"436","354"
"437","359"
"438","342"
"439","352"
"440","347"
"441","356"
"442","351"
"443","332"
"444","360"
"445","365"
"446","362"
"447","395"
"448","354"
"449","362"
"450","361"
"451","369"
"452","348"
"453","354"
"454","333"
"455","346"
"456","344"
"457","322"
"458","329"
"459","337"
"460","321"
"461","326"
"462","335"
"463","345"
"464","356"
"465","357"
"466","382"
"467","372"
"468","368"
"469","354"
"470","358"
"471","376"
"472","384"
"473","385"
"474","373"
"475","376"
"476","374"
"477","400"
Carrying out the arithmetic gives 0.03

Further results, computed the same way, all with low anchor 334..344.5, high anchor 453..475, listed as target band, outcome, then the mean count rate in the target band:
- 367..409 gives -0.22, 526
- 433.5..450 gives 0.04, 362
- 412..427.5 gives -0.09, 431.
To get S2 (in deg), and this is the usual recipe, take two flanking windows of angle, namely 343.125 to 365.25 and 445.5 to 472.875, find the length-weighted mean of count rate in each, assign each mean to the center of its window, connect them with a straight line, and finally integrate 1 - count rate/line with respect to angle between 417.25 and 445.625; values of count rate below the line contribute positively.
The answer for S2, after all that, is 1.13 deg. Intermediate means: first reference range 581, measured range 398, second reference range 354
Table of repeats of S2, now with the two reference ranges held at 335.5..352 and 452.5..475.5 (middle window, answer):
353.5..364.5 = -1.9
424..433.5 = -0.4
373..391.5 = -2.6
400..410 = -0.7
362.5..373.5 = -2.2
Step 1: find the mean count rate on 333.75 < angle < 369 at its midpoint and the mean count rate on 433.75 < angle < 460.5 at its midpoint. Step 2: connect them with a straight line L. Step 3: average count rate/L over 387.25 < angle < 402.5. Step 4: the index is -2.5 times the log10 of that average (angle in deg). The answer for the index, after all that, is -0.11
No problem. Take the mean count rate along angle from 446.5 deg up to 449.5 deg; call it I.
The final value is 370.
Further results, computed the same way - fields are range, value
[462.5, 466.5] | 360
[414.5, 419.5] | 433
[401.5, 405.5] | 495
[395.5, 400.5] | 487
